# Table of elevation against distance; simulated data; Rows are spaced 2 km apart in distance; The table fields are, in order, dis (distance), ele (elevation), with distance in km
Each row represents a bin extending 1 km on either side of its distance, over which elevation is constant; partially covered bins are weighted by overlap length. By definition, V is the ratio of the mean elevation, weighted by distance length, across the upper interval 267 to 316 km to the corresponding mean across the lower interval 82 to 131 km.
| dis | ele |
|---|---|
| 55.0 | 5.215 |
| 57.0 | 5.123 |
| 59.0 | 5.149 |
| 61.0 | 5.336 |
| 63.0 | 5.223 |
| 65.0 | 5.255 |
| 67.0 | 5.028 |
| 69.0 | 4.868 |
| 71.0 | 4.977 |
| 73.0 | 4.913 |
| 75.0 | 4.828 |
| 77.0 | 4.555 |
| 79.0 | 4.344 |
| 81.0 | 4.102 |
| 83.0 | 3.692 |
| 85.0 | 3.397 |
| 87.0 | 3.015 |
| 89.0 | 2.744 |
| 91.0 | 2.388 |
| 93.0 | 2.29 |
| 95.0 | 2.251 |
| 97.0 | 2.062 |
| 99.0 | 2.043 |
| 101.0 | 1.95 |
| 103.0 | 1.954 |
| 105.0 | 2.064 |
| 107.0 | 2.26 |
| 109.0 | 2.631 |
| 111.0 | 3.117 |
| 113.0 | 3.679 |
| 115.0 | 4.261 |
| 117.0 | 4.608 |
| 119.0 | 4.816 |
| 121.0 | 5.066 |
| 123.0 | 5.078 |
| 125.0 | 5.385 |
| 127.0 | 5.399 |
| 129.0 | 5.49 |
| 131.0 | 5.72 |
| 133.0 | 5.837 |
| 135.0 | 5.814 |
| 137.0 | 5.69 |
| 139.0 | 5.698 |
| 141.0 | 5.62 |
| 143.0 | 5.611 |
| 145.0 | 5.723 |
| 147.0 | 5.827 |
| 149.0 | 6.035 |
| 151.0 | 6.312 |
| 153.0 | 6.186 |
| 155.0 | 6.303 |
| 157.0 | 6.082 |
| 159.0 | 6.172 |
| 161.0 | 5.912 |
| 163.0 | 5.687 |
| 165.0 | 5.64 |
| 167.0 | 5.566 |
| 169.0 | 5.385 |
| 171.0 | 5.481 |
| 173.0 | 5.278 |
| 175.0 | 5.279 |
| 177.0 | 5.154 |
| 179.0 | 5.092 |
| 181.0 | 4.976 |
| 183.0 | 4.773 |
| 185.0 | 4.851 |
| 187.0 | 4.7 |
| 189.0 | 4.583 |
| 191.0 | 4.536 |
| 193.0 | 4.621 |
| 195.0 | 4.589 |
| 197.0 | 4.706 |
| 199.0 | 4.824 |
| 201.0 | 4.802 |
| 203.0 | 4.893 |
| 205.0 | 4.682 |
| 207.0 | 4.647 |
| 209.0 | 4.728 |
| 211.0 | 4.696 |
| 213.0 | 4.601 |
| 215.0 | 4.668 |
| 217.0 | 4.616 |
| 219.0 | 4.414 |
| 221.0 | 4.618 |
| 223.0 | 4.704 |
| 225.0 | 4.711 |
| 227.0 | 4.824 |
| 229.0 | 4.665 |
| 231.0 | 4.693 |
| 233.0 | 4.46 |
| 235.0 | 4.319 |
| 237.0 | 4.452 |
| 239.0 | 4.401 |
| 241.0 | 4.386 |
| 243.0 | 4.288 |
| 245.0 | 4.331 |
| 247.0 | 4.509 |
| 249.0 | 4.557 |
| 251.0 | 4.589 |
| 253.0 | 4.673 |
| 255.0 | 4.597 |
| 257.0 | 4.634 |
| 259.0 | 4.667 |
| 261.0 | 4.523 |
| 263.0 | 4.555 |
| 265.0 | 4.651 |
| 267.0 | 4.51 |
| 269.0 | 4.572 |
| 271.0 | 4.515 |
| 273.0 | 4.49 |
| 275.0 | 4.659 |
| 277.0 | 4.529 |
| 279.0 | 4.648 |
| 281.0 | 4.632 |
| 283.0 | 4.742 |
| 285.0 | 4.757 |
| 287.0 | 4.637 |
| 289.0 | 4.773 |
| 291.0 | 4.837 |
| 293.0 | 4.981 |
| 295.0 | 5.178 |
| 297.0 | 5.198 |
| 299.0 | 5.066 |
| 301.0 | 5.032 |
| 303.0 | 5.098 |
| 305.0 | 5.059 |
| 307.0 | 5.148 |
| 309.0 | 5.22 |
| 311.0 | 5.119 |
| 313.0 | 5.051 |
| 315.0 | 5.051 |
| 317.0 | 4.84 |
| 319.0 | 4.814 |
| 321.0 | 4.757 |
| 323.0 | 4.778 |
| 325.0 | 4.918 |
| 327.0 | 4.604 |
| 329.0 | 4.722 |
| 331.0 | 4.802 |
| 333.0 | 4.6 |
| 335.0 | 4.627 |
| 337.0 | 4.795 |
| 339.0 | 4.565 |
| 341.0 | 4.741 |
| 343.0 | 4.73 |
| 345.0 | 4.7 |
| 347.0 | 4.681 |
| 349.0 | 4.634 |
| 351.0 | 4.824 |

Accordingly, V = 1.41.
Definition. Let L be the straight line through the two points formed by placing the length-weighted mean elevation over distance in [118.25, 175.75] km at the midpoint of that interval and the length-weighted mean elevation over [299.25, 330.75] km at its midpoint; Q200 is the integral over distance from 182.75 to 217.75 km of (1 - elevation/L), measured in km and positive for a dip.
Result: 4.8 km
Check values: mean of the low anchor 5.66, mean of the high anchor 4.95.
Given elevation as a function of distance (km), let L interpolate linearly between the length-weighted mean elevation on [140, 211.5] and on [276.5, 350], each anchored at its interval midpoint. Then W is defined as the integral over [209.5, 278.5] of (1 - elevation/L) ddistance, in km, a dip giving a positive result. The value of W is 6.8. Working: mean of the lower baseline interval 5.28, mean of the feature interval 4.56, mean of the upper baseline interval 4.84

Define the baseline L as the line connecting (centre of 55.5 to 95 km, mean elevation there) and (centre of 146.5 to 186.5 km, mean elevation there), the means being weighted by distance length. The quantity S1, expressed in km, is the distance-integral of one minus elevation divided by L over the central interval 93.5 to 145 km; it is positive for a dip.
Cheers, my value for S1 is 8.1 km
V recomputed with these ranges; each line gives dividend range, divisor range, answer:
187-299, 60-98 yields 1.17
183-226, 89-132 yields 1.33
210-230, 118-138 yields 0.86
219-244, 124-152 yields 0.79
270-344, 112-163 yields 0.87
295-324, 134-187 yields 0.90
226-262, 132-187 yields 0.81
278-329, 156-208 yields 0.96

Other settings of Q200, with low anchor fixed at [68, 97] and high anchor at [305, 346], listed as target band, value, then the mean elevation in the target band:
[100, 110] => 4.3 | 2.17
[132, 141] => -4.1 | 5.74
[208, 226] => -1.3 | 4.64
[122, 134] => -4.9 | 5.48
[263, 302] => -1.0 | 4.75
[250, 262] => -0.3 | 4.61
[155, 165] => -4.7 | 5.96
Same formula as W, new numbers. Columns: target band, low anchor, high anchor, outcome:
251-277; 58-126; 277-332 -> 0.6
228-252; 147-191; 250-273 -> 1.6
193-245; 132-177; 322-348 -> 7.5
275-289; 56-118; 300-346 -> 0.0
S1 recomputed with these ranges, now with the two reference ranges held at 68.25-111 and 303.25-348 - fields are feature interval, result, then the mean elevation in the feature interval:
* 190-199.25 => -1.7 km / 4.64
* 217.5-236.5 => -2.0 km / 4.6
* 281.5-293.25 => -0.5 km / 4.77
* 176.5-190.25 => -3.6 km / 4.86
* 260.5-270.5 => -0.3 km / 4.56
